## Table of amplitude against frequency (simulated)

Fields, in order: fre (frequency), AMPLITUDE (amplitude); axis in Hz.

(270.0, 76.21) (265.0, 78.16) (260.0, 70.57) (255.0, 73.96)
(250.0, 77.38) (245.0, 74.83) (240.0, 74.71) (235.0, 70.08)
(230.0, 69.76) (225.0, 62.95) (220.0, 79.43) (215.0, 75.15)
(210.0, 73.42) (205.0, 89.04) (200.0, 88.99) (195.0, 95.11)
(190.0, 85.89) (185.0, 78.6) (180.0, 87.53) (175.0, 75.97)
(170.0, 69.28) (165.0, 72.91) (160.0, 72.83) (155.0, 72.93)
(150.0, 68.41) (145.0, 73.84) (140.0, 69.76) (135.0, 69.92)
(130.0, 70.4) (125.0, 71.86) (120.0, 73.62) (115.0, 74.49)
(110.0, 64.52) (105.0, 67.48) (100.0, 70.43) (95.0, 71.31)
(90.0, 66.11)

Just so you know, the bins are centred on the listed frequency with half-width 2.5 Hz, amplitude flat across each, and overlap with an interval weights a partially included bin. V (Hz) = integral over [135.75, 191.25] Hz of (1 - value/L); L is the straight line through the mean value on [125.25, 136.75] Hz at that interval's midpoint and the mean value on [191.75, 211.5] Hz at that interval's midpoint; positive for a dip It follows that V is 2.41 Hz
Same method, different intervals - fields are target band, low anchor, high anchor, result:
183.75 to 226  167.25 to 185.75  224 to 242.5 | -4.4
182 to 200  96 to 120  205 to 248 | -3.6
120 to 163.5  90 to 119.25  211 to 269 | -0.5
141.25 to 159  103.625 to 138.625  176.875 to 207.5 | 1.3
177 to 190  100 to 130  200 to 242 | -1.7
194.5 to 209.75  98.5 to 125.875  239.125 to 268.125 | -3.0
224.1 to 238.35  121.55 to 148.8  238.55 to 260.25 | 1.1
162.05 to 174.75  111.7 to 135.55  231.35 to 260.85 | 0.1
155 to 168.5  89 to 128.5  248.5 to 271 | -0.1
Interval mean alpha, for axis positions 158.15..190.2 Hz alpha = 77.1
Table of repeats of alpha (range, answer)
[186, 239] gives 78.9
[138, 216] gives 78.2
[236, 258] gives 74.8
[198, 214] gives 82.8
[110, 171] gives 71.5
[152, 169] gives 72.4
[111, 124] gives 72.7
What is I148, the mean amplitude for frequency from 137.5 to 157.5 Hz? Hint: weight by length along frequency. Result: 71.2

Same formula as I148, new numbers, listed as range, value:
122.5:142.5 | 70.5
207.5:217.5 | 74.3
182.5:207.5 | 87.5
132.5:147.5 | 71.2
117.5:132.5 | 72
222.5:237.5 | 67.6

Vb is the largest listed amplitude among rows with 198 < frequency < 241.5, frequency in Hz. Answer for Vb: 89.04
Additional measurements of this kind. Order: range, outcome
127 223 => 95.11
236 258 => 77.38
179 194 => 87.53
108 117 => 74.49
